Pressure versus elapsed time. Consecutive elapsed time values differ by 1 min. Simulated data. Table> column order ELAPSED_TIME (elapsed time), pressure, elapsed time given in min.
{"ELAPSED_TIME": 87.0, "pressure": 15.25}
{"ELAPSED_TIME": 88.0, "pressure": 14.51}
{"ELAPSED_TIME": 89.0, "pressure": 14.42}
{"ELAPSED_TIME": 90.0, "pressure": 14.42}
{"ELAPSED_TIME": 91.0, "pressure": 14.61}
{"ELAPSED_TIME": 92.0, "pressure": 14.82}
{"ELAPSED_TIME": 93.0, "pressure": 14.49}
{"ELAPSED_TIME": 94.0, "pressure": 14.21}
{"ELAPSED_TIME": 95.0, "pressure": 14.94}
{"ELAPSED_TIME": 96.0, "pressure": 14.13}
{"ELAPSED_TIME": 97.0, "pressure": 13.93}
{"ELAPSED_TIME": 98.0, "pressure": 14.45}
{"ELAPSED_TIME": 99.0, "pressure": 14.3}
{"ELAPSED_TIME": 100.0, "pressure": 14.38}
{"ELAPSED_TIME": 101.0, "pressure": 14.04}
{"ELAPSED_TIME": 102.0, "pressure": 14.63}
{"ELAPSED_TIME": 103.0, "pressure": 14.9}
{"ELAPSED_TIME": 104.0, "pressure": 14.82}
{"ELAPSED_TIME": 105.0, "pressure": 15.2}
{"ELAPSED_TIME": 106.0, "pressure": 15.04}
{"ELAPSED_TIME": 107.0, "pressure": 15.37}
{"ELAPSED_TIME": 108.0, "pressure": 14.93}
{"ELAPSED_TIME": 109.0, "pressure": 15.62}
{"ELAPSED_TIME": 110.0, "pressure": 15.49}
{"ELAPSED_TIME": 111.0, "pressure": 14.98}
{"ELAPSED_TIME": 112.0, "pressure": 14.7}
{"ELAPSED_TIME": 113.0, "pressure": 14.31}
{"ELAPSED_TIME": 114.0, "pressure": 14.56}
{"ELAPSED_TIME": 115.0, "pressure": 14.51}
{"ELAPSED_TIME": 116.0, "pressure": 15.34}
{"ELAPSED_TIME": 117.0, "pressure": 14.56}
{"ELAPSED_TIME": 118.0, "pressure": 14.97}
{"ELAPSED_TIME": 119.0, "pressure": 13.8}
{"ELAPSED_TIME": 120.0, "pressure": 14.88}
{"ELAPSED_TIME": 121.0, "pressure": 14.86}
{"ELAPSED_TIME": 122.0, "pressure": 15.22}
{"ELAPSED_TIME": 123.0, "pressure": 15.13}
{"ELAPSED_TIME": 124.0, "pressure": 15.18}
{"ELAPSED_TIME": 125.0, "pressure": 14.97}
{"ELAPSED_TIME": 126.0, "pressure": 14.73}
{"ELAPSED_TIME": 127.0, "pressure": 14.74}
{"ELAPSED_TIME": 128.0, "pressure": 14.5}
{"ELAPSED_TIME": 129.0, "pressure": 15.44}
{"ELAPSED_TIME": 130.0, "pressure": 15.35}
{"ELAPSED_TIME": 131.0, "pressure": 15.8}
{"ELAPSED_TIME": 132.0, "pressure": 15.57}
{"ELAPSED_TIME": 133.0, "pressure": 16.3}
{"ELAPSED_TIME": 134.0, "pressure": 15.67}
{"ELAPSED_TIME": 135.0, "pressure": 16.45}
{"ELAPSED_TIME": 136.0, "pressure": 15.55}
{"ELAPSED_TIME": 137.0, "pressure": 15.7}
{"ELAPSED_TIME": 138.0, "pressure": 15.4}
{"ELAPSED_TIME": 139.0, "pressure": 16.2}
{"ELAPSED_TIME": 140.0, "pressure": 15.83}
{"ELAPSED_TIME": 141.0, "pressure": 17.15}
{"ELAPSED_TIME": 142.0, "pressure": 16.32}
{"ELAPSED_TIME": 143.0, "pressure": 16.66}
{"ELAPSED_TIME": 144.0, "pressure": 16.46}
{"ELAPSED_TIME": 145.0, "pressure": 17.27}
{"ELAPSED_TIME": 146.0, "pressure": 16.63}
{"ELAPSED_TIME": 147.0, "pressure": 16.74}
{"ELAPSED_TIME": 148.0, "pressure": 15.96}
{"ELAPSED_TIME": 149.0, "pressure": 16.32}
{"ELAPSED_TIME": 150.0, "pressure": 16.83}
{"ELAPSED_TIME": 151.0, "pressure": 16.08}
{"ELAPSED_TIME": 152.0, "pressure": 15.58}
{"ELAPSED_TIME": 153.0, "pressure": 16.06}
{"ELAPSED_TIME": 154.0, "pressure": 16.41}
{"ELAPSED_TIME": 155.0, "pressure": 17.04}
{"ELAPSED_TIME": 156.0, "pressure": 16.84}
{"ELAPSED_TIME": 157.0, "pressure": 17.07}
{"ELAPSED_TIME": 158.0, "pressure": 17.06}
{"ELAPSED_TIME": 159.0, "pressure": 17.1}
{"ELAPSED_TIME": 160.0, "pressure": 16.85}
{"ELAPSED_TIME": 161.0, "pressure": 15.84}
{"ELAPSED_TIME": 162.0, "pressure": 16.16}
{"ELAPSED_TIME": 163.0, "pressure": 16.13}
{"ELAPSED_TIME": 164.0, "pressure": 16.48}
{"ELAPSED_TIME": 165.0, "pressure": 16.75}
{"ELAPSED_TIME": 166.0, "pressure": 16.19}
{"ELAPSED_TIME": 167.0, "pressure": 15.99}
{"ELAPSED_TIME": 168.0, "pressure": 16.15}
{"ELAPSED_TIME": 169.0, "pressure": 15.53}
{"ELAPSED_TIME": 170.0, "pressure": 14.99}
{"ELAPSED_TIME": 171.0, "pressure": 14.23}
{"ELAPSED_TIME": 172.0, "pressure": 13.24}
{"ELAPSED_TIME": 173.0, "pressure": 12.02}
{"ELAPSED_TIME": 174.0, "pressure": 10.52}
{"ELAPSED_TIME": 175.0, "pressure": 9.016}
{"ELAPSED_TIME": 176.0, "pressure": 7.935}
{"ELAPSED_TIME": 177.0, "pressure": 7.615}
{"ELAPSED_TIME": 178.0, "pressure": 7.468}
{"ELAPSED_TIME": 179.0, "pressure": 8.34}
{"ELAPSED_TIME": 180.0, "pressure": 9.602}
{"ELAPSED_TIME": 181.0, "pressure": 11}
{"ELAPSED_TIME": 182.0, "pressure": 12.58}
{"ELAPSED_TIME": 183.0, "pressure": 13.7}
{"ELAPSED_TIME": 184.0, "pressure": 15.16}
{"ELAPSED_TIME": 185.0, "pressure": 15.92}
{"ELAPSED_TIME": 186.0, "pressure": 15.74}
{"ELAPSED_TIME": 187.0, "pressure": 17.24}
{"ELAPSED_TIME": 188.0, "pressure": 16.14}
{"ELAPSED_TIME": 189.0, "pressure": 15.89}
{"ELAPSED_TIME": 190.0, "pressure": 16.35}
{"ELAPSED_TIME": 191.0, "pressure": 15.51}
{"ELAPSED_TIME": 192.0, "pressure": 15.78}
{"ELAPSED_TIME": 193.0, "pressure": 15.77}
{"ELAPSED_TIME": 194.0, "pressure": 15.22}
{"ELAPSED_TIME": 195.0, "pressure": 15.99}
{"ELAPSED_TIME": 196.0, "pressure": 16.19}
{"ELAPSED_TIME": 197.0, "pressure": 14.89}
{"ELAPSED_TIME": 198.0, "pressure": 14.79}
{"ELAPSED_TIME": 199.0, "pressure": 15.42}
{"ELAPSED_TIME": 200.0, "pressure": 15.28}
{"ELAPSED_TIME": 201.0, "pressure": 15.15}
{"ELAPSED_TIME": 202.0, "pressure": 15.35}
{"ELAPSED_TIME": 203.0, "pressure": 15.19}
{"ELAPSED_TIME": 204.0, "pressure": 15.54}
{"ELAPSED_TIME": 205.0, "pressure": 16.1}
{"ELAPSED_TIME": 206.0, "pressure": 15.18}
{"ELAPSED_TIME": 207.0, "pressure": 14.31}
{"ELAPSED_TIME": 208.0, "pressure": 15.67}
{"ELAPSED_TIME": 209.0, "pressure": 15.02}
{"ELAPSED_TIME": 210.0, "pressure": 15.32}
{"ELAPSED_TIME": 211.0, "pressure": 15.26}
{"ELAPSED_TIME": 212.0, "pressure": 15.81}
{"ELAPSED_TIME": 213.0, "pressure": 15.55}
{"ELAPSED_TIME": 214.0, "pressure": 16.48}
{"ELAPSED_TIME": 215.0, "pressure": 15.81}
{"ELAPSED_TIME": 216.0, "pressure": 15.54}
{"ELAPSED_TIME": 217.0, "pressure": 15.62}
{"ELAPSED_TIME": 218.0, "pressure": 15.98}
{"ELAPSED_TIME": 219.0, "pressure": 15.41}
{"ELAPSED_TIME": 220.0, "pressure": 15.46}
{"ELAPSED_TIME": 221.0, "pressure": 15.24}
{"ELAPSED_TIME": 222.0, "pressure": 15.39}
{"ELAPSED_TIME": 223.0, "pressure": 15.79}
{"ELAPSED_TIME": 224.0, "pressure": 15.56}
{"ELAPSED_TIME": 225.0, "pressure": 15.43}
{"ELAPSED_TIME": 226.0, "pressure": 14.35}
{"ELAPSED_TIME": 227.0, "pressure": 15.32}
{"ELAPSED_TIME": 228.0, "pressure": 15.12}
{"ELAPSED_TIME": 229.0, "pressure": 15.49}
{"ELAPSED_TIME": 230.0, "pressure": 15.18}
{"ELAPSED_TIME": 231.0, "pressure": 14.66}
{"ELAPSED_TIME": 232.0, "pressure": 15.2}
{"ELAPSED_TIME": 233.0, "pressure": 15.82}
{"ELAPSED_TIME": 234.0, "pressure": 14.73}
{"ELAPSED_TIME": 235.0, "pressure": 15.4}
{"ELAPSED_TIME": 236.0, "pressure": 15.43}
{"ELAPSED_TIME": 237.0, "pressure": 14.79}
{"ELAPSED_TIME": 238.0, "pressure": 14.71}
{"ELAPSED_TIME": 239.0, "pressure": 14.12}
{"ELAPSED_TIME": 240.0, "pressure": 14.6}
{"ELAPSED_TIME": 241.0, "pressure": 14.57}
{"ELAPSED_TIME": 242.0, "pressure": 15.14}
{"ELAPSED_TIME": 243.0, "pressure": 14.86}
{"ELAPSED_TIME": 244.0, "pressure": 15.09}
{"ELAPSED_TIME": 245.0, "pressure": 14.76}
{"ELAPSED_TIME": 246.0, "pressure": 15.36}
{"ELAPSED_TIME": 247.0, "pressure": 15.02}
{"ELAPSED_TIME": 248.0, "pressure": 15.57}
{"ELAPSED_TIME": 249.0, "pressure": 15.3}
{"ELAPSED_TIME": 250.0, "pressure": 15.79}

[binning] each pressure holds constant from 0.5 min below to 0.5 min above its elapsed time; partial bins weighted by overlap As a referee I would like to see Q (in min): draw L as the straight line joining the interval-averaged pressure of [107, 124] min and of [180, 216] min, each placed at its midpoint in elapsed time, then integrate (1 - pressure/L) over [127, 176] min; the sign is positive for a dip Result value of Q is -2.0 min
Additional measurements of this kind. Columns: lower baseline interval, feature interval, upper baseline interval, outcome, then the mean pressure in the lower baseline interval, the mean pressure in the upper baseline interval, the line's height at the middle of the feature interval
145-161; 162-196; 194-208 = 4.3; 16.6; 15.3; 15.9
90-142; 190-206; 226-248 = -0.5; 15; 15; 15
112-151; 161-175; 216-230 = 0.7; 15.6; 15.4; 15.5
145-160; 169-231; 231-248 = 4.8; 16.6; 15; 15.7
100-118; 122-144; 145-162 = 0.2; 14.9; 16.5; 15.8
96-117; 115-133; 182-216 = -0.2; 14.8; 15.5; 14.9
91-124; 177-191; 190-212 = 1.8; 14.7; 15.4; 15.3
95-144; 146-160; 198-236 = -1.2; 15.1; 15.4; 15.2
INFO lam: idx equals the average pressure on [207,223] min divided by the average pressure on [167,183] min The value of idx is 1.3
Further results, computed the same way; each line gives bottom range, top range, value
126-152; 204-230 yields 0.97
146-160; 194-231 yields 0.93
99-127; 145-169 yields 1.11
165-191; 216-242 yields 1.15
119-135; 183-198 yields 1.03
